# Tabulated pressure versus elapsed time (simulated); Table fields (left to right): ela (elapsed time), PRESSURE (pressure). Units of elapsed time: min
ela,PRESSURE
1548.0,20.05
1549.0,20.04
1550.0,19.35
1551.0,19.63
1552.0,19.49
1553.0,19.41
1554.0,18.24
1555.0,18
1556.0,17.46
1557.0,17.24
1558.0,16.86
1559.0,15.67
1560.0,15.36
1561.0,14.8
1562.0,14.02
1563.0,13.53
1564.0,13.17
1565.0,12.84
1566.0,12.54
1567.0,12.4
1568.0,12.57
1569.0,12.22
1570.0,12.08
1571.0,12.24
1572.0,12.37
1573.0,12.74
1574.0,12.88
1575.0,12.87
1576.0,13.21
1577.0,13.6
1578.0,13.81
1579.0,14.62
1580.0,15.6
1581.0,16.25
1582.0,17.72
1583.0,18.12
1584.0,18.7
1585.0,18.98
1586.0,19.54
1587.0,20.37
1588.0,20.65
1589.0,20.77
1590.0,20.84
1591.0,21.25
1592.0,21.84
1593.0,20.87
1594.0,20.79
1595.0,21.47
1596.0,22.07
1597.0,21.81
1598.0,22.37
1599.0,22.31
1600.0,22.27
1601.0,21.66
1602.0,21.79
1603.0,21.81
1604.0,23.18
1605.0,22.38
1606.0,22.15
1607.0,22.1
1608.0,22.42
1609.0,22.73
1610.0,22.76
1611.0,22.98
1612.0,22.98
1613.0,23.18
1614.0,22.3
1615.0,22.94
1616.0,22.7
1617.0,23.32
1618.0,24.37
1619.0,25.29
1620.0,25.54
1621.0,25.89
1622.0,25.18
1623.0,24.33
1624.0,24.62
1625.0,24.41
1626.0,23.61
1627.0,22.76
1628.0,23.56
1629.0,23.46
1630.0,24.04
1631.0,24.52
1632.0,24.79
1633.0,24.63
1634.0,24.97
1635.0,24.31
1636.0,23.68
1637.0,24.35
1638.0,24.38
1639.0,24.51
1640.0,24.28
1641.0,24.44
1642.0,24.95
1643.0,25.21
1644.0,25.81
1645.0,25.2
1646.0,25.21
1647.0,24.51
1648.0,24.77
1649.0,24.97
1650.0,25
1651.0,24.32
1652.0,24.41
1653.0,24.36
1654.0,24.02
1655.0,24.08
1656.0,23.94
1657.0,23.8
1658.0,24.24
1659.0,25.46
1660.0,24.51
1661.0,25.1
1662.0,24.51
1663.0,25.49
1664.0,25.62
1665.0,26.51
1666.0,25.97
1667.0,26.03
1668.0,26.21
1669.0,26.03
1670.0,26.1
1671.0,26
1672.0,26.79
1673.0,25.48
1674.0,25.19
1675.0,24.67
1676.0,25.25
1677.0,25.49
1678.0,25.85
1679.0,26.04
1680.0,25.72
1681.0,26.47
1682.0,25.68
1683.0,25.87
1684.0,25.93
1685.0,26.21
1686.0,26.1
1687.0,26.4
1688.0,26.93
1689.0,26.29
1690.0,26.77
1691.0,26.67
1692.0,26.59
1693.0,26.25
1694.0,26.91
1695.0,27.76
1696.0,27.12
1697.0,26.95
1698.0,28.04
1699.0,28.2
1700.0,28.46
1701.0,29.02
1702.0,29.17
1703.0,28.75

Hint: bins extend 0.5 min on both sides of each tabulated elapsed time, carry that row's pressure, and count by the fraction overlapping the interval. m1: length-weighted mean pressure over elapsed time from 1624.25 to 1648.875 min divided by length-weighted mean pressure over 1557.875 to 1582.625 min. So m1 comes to 1.77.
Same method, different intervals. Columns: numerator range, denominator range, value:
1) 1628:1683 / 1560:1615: 1.37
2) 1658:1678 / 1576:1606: 1.29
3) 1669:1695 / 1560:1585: 1.85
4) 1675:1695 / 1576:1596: 1.40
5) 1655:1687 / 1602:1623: 1.10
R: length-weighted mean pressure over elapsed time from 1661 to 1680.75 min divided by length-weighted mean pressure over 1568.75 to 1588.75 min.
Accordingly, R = 1.66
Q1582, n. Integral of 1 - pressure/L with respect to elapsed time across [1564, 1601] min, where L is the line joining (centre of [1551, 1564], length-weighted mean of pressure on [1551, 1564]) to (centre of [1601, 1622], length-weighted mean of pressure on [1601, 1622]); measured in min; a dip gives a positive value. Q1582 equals 5.0 min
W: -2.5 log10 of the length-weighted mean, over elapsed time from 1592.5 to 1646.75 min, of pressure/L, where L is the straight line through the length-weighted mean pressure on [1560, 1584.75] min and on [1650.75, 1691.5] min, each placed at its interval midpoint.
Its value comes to -0.21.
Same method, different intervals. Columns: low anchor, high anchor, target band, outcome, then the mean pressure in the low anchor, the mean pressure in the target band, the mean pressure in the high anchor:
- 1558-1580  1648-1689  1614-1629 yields -0.22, 13.4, 24.1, 25.4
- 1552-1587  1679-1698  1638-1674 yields -0.08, 15.2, 25.1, 26.5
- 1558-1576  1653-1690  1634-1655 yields -0.10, 13.3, 24.6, 25.6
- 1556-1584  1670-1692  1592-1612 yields -0.25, 14.3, 22.1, 26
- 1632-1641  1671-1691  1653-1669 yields 0.01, 24.4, 25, 26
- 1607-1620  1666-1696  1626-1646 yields -0.01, 23.2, 24.4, 26.1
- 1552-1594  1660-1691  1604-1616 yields -0.15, 16.2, 22.7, 25.9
